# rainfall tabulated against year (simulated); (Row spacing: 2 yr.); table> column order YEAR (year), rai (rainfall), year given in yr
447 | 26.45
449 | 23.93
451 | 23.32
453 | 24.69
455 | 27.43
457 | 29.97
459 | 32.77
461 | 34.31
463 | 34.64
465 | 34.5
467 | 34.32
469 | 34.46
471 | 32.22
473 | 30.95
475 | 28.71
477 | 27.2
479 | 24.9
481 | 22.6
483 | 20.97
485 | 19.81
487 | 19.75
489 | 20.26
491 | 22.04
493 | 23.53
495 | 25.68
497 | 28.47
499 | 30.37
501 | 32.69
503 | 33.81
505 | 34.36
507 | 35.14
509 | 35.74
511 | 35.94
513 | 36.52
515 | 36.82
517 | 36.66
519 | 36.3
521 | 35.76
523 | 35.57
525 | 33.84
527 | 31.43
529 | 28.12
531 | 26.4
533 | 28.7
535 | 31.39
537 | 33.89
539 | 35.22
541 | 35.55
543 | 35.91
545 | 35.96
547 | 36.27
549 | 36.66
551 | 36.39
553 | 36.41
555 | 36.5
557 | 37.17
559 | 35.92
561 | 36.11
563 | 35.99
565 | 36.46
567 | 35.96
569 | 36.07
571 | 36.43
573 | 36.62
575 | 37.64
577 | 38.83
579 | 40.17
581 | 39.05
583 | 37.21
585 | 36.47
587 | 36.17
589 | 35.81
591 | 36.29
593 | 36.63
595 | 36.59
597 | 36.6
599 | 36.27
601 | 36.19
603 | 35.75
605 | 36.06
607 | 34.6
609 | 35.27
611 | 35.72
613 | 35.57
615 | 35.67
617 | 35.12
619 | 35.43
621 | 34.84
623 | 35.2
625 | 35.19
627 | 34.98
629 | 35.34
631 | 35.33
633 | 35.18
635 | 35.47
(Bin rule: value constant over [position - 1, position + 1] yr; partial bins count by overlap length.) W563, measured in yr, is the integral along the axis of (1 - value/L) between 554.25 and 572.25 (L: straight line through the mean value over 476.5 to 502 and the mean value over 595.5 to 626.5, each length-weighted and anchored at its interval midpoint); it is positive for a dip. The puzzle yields -2.9 yr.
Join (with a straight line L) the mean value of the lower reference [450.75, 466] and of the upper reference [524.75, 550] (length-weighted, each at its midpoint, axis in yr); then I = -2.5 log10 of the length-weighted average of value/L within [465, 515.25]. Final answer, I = 0.09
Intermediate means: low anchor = 30.5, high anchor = 33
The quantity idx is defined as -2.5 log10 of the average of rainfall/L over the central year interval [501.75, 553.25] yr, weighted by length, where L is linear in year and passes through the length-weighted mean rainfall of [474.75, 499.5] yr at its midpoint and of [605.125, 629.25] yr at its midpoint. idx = -0.25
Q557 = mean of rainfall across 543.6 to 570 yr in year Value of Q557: 36.3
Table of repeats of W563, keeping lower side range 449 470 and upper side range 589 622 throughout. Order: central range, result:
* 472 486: 2.8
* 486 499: 3.3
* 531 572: -1.6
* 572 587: -1.3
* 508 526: -1.8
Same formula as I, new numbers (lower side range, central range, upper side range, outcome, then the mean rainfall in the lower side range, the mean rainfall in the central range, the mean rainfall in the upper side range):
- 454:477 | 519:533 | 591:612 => 0.06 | 32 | 31.9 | 36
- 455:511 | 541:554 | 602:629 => -0.13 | 29.1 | 36.2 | 35.3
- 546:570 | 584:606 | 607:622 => -0.02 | 36.3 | 36.3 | 35.3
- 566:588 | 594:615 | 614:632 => 0.01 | 37.3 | 35.9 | 35.2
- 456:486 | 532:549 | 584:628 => -0.05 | 29.5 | 34.3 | 35.7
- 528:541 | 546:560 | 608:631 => -0.14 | 31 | 36.5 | 35.3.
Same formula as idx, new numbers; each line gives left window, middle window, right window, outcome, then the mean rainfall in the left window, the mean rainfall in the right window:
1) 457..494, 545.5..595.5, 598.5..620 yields -0.11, 27.7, 35.6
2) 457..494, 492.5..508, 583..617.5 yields -0.05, 27.7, 36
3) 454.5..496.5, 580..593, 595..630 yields -0.08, 27.7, 35.5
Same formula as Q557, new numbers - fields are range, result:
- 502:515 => 35.4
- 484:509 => 27.5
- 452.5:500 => 27.7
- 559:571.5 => 36.1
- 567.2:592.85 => 37.2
